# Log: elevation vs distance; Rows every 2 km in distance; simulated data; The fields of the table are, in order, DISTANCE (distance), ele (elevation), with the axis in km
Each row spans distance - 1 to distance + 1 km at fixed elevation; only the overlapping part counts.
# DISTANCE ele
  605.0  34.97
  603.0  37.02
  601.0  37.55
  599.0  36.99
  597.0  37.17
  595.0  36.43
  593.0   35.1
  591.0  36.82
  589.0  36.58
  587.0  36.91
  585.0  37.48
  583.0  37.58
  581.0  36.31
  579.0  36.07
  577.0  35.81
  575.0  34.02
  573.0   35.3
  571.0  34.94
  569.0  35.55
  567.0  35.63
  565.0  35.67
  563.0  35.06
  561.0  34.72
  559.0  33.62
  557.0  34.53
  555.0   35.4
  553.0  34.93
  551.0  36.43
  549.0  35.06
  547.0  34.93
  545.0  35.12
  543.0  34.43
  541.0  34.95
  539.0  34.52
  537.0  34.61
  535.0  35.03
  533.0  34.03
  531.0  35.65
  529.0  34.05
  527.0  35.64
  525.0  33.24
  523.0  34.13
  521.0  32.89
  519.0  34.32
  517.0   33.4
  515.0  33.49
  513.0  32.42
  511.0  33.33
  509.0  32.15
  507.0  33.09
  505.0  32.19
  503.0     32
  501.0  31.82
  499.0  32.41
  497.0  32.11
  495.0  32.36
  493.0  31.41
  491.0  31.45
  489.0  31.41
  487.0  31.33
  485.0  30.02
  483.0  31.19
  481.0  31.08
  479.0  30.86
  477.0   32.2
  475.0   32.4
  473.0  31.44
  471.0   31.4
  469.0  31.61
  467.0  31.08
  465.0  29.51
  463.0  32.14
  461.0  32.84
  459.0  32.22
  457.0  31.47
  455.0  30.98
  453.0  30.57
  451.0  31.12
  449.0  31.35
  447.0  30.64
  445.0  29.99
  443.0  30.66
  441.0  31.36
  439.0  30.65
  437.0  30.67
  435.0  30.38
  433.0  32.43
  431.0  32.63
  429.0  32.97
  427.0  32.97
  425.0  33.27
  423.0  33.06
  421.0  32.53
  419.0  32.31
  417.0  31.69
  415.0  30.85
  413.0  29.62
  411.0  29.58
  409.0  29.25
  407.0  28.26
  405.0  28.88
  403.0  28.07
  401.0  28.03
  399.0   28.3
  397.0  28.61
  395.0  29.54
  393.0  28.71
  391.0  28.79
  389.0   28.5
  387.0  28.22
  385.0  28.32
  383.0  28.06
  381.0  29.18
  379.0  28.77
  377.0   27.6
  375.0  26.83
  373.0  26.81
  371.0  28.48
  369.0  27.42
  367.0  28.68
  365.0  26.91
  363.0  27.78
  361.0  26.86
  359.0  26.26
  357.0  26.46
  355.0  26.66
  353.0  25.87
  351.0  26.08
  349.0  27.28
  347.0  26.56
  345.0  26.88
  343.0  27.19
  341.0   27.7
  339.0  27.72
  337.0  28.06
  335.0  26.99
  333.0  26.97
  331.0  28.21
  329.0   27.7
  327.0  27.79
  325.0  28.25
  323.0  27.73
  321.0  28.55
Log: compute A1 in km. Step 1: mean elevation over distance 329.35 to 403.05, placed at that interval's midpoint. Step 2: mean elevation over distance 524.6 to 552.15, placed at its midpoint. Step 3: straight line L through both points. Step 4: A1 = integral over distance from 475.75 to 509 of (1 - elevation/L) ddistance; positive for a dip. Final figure 1.3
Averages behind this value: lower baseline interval 27.7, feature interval 31.7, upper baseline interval 34.9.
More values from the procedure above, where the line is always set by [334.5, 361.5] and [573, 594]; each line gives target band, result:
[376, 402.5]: 0.0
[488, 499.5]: 0.3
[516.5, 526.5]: 0.0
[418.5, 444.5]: -1.5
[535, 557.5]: -0.2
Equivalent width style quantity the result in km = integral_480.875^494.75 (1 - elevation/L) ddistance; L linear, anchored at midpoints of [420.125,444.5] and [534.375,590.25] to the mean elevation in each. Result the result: 0.9 km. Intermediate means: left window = 31.9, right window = 35.4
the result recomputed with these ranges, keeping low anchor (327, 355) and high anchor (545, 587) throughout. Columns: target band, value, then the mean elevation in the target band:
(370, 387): 0.32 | 28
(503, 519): 0.26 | 32.9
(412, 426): -0.86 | 31.9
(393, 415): 0.45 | 28.9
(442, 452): 0.11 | 30.8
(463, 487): 0.68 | 31.2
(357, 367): 0.31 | 27.1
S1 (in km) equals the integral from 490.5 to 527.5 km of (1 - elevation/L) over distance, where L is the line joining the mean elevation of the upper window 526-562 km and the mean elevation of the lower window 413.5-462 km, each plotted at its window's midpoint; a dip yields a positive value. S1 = 1.1 km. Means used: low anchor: 31.6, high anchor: 34.9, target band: 32.8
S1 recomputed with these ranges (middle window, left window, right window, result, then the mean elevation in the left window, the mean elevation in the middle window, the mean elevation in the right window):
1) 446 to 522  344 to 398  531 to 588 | 0.9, 27.6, 31.8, 35.3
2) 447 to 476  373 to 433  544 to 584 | 0.3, 29.8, 31.4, 35.3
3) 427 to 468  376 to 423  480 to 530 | -0.8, 29.3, 31.3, 32.5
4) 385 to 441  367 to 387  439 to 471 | -1.6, 28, 30.3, 31.2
